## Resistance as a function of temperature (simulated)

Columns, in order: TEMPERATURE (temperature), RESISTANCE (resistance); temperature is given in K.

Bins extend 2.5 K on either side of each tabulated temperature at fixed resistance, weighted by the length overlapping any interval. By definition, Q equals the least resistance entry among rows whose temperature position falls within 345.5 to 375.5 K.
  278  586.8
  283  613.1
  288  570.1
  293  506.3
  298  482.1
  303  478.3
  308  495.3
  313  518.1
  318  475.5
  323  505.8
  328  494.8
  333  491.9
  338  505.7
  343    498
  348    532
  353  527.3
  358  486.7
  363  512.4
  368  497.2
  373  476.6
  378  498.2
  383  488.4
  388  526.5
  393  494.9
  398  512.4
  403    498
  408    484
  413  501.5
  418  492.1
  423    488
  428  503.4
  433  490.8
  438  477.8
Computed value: 476.6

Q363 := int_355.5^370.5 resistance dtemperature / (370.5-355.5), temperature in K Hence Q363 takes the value 499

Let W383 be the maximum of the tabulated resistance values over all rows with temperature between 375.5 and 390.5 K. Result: 526.5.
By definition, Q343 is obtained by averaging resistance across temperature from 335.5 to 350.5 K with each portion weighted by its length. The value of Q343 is 512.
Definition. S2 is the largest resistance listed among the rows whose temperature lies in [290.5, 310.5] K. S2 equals 506.3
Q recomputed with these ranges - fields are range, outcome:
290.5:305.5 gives 478.3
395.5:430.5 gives 484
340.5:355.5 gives 498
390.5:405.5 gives 494.9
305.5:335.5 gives 475.5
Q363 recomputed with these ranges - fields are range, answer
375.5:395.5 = 502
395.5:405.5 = 505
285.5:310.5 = 506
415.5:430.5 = 494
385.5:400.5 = 511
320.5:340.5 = 500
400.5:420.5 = 494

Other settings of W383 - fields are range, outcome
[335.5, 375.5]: 532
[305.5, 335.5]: 518.1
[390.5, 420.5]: 512.4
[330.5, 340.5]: 505.7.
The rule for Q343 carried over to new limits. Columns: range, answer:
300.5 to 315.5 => 497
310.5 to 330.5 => 499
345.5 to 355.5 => 530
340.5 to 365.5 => 511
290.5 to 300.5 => 494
